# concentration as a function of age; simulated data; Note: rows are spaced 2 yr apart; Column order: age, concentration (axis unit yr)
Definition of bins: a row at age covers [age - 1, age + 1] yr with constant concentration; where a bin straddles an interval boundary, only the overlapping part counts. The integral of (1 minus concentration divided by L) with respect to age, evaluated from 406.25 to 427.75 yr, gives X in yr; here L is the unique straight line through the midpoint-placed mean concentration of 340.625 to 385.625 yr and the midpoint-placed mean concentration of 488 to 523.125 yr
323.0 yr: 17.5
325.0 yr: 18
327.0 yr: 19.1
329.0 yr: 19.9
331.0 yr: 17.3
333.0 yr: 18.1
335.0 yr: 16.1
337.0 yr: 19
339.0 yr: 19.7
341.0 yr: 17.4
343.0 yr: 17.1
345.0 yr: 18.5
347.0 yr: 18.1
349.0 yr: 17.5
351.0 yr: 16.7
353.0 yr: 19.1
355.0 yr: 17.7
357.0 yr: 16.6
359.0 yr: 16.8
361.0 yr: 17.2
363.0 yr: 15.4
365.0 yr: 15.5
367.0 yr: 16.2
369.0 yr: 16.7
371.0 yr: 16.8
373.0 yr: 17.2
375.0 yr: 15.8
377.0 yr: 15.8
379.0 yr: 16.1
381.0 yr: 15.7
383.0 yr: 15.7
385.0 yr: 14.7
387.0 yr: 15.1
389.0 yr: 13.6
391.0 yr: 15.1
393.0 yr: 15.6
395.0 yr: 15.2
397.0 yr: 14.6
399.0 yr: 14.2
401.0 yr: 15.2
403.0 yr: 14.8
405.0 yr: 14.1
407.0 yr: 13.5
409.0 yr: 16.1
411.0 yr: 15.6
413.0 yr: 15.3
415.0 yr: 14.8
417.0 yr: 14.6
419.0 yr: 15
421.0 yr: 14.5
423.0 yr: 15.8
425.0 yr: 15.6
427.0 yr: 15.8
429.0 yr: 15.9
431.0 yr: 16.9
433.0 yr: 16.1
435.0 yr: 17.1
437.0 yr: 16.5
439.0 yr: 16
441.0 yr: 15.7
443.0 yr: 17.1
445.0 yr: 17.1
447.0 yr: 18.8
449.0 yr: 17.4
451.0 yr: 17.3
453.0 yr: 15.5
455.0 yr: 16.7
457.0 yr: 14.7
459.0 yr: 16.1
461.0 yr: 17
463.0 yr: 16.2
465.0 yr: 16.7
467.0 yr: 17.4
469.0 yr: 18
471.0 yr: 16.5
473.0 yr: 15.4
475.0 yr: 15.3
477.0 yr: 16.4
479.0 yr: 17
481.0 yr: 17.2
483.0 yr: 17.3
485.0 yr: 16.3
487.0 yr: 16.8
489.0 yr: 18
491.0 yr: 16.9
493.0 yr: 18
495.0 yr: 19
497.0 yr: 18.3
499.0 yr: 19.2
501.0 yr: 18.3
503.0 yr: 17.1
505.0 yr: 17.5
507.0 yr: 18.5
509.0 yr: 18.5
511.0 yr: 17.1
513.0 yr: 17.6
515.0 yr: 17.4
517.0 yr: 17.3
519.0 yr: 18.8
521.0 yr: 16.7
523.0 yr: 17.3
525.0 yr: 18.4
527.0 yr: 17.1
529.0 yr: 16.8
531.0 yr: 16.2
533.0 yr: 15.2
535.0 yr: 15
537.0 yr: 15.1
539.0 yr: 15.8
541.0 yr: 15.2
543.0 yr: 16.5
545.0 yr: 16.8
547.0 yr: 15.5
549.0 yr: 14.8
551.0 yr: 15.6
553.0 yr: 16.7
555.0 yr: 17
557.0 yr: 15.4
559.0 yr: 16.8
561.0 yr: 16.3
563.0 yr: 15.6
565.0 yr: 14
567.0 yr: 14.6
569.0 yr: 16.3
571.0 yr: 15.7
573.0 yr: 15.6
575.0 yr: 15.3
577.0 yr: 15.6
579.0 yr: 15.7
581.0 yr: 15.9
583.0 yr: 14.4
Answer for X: 2.5 yr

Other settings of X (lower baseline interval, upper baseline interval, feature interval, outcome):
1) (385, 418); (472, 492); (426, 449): -1.5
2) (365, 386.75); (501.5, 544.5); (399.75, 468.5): 1.7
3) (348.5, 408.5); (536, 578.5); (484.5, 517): -4.2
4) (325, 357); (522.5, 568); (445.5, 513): -2.2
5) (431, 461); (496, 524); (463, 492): 0.7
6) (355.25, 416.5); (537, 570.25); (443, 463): -1.4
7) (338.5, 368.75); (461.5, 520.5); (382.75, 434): 6.4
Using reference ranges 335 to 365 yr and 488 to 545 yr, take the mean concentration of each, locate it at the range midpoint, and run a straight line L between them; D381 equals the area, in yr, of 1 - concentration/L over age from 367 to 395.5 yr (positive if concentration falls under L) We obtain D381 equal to 2.90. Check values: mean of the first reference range 17.5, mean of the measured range 15.7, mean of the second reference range 17.2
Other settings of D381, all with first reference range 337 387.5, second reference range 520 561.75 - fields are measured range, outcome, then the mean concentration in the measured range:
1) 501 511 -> -0.94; 17.9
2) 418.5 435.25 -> 0.78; 15.8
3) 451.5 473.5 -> 0.06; 16.4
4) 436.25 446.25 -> 0.01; 16.5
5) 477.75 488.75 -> -0.39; 17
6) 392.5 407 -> 1.73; 14.7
